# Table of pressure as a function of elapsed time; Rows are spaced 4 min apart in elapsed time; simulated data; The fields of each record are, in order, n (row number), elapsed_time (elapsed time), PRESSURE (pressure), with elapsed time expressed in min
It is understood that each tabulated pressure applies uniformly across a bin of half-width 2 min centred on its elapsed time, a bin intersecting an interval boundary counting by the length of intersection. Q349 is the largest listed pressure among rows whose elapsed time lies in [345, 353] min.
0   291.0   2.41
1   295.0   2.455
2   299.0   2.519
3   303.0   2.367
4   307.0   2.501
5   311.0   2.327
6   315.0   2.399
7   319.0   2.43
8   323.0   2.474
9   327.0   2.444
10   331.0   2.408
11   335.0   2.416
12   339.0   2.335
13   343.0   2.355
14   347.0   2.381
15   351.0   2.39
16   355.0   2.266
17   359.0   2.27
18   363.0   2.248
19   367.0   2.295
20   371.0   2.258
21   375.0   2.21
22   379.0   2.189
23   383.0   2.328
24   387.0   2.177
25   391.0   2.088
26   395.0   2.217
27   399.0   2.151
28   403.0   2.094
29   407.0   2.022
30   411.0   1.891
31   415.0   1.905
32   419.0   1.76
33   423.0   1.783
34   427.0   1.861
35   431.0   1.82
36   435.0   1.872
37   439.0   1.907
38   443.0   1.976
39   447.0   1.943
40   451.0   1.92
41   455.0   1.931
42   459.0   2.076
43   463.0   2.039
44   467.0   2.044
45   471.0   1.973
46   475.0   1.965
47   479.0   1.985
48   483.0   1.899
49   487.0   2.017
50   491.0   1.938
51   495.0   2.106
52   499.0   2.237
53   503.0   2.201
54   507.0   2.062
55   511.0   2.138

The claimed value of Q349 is 2.39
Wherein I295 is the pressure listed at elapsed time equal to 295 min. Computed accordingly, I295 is 2.455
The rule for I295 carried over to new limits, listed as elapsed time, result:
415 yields 1.905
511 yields 2.138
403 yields 2.094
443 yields 1.976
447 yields 1.943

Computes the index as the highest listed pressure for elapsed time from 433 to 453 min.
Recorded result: 1.976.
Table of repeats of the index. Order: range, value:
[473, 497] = 2.106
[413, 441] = 1.907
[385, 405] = 2.217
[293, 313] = 2.519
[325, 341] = 2.444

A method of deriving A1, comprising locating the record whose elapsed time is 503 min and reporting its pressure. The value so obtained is 2.201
